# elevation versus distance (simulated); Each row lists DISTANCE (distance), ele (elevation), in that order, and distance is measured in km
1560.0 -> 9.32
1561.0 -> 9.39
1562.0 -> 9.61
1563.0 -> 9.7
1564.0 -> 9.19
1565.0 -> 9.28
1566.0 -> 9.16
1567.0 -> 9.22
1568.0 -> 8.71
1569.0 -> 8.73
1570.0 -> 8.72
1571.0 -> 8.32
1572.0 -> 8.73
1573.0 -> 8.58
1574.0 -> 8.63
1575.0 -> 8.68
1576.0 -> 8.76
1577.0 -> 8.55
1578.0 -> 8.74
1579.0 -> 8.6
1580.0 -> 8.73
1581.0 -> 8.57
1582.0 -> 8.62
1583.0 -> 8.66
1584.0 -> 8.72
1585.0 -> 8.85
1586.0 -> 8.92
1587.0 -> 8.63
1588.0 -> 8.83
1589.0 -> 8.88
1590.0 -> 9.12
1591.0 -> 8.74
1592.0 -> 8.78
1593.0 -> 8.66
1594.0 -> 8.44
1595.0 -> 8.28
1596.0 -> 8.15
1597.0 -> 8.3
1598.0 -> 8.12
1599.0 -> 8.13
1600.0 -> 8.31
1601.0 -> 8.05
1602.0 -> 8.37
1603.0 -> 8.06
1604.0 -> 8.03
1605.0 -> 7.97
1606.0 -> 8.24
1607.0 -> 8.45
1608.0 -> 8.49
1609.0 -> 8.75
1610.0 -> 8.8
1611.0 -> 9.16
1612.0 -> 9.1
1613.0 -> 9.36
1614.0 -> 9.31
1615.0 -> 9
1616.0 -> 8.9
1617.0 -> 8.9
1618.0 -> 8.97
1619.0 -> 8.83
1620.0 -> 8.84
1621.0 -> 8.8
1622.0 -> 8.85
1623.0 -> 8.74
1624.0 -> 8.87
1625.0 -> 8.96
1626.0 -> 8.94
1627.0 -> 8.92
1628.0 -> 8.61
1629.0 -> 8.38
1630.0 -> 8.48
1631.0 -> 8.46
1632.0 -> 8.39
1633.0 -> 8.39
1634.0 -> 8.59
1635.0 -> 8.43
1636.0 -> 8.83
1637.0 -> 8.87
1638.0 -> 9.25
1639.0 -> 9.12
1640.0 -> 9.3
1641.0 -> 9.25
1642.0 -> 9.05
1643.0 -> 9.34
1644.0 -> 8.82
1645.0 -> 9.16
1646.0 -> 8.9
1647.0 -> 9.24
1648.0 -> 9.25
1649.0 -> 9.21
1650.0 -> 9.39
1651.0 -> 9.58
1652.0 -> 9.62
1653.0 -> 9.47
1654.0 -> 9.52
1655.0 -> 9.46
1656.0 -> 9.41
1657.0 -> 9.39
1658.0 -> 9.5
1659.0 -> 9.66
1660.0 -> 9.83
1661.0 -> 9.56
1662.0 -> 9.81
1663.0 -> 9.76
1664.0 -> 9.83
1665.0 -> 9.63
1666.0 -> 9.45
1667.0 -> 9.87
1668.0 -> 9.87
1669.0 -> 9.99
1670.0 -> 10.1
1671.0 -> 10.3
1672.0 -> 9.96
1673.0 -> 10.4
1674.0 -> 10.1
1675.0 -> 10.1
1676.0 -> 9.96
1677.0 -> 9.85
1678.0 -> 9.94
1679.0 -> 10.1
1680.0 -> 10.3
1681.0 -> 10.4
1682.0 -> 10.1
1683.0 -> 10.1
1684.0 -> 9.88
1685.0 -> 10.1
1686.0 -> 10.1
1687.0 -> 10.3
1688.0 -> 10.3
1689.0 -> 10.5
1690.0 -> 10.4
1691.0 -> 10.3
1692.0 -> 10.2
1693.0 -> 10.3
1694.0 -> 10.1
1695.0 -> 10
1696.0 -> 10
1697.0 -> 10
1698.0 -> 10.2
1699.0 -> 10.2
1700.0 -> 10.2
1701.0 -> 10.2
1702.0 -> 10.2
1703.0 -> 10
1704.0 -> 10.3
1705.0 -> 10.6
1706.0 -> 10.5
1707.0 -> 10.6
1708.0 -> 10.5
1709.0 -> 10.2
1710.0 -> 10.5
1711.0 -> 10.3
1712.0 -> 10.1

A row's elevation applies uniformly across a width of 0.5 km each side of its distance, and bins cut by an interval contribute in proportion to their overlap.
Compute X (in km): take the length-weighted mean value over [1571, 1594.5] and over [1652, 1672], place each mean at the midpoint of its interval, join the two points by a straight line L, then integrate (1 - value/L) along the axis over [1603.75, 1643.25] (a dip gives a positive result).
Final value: 1.8 km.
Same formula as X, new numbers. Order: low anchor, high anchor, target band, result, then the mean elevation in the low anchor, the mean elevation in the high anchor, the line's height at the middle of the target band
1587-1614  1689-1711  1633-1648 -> 0.4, 8.54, 10.3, 9.23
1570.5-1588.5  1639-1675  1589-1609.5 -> 1.2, 8.67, 9.57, 8.9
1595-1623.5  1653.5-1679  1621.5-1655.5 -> 0.9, 8.6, 9.82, 9.22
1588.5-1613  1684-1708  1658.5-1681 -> -0.4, 8.49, 10.2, 9.76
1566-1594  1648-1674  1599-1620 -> 1.0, 8.73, 9.7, 9.08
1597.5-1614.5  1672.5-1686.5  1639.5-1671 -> 0.2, 8.51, 10.1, 9.58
